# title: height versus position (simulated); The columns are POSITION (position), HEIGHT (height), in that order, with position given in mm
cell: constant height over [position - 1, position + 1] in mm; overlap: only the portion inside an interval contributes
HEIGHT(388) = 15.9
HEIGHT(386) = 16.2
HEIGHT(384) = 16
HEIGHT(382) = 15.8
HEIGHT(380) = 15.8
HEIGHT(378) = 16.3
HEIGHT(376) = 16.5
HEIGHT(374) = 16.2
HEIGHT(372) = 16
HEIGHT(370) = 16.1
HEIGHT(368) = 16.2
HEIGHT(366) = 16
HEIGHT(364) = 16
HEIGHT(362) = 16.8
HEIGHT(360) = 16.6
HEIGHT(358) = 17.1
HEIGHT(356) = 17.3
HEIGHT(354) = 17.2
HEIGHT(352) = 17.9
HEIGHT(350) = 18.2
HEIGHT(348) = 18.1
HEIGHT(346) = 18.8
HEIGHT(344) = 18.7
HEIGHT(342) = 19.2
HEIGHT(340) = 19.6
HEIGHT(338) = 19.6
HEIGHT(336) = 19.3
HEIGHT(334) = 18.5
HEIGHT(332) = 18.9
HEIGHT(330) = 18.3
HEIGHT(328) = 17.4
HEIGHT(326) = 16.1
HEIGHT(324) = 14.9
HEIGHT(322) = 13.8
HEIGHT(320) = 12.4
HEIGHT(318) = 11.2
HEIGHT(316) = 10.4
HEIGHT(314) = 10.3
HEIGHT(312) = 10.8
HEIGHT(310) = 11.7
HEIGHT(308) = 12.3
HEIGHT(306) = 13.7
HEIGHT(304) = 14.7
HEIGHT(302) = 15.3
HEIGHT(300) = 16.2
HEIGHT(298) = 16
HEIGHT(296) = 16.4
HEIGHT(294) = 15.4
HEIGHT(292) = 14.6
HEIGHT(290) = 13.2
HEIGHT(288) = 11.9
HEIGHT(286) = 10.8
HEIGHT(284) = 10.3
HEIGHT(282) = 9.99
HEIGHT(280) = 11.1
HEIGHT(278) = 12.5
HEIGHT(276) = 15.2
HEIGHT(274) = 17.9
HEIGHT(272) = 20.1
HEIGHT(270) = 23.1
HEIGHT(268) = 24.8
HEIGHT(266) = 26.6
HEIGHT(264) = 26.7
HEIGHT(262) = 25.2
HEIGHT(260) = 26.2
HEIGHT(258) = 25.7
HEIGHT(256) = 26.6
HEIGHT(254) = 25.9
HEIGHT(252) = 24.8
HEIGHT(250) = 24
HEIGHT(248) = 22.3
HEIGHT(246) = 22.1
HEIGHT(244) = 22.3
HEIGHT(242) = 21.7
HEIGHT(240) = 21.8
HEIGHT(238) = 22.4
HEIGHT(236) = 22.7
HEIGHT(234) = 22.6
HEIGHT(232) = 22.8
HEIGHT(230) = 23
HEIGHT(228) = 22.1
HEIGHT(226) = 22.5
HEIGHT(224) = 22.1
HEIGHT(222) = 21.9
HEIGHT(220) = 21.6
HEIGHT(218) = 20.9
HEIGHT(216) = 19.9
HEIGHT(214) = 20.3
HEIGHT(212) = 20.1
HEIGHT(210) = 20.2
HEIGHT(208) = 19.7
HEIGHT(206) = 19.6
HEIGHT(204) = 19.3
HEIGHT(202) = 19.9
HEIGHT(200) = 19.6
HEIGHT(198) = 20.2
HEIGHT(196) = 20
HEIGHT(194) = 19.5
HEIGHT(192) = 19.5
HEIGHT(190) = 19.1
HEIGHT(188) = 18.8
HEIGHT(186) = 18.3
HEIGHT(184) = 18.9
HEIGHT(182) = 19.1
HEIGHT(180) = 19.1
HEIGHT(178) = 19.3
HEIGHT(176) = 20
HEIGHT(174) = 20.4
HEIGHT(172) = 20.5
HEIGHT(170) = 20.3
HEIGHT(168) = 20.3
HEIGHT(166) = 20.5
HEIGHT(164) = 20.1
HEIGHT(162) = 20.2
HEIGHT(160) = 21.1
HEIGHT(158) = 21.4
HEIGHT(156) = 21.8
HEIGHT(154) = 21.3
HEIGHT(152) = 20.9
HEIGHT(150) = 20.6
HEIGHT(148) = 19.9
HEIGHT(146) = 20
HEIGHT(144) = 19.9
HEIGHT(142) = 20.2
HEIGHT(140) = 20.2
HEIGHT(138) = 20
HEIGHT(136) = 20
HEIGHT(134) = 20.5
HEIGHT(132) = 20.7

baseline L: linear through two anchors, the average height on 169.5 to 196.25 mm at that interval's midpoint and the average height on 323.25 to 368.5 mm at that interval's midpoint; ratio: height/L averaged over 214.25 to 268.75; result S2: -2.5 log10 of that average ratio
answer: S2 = -0.23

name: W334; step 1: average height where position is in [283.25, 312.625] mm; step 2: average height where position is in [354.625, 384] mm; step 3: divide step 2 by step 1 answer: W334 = 1.2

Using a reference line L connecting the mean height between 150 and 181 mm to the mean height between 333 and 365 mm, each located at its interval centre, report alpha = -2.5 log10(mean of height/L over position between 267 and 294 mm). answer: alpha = 0.252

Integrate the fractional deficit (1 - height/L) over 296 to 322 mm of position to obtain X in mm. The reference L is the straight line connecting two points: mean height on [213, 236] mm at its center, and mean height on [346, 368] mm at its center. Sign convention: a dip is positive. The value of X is 8.0 mm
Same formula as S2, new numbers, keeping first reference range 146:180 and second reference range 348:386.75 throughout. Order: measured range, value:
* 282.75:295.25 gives 0.381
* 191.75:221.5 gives -0.023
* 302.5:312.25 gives 0.344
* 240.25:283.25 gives -0.160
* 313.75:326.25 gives 0.349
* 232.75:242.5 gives -0.170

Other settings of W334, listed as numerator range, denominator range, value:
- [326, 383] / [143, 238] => 0.85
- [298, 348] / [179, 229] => 0.77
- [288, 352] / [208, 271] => 0.68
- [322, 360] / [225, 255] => 0.78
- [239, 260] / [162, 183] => 1.19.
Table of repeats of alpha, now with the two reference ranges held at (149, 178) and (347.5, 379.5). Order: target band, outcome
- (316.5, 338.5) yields 0.080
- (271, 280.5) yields 0.184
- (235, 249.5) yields -0.166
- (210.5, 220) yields -0.044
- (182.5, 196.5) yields 0.055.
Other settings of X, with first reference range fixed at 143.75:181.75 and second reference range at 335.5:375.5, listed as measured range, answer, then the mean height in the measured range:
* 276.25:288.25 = 4.71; 11.3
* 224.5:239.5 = -2.47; 22.5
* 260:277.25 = -3.40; 22.5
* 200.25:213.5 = -0.06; 19.8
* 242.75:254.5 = -2.66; 23.4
